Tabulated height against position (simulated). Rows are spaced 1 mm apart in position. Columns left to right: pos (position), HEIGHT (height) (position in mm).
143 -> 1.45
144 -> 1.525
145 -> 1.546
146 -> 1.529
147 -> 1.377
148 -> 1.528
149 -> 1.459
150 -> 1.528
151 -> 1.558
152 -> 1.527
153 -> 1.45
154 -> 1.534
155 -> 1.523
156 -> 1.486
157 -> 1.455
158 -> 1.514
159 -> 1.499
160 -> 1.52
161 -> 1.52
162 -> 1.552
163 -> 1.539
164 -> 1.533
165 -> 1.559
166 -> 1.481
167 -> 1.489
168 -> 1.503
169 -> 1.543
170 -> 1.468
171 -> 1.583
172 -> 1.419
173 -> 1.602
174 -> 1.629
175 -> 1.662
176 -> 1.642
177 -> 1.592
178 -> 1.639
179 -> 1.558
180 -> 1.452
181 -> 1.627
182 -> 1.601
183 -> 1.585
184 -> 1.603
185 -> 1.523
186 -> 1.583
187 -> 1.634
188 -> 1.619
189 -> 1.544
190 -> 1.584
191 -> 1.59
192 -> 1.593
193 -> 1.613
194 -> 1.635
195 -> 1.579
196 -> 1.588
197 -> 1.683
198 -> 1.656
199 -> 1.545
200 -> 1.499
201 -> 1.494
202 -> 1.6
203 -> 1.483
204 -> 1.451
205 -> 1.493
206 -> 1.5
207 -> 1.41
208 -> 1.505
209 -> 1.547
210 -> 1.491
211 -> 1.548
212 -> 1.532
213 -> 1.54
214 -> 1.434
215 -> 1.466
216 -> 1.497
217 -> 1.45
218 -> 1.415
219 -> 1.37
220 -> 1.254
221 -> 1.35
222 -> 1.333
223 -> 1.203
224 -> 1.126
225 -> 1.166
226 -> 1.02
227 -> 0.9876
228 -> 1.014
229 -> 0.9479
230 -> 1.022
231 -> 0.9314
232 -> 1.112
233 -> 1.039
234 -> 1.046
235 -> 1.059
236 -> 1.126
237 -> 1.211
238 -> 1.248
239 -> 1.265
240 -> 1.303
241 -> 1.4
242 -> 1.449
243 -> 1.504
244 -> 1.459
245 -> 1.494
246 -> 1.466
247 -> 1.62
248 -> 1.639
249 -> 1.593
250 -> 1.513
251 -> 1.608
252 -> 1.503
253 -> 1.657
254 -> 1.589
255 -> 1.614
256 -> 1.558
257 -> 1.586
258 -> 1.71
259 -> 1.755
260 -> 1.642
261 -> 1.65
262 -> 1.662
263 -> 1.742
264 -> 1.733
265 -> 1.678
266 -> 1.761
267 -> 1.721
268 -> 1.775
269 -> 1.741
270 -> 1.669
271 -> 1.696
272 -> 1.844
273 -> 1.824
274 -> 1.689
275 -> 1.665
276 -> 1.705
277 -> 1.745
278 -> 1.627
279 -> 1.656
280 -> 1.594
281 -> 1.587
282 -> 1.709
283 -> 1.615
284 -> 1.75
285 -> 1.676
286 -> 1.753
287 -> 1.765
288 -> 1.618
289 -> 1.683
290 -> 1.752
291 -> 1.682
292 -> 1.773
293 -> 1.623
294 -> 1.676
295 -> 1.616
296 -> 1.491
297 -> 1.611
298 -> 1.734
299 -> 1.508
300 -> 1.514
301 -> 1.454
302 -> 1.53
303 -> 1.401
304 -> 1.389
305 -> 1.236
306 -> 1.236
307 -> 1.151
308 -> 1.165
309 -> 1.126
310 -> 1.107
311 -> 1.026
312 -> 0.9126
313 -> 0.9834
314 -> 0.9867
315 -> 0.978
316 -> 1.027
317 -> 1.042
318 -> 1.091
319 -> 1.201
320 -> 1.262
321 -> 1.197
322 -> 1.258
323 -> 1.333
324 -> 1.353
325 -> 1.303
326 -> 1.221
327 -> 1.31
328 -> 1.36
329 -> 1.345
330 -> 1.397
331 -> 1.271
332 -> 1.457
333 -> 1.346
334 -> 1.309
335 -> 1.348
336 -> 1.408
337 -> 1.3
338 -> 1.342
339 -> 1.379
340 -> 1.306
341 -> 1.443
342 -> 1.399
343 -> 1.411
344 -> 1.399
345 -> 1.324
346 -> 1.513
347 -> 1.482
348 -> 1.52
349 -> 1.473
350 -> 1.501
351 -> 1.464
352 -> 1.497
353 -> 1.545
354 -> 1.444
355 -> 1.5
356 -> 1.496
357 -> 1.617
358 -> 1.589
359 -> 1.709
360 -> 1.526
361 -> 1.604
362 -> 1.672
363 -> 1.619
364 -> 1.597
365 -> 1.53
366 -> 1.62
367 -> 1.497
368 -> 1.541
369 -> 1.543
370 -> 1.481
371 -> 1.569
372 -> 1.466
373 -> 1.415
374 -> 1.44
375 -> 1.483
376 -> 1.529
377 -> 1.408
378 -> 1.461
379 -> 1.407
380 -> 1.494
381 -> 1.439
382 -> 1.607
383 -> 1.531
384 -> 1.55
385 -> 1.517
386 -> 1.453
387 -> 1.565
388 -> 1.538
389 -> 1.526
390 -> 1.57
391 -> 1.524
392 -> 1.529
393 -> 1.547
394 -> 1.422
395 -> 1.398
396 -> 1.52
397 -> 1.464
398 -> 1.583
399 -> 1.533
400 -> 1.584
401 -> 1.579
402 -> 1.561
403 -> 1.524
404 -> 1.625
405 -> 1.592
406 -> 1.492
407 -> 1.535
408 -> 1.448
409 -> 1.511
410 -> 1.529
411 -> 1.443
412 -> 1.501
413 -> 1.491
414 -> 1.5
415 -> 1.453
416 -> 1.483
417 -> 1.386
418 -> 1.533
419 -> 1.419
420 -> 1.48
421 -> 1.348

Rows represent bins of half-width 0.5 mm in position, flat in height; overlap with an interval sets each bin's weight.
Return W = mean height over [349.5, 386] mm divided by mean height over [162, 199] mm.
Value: 0.97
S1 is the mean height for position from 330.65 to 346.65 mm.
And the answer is 1.37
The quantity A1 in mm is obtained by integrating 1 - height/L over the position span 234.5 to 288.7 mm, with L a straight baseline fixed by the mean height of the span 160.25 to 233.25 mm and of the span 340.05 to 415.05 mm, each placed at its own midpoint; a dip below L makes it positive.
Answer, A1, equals -4.29 mm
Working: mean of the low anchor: 1.46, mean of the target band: 1.6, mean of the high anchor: 1.51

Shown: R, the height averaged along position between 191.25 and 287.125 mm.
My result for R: 1.5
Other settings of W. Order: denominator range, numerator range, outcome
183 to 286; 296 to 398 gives 0.94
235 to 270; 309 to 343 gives 0.80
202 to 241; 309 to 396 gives 1.09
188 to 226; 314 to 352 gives 0.90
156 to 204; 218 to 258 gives 0.85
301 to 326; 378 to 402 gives 1.28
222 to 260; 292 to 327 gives 0.96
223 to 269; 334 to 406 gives 1.06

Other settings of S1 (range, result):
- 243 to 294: 1.66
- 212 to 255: 1.33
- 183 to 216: 1.55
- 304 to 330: 1.18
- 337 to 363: 1.49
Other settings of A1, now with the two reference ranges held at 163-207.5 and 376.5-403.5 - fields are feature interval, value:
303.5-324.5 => 5.28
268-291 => -2.41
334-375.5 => 0.94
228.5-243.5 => 3.59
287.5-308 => 0.12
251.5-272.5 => -1.88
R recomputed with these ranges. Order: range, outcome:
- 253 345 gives 1.48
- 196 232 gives 1.37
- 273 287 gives 1.68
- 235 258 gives 1.47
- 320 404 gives 1.47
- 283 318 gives 1.41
